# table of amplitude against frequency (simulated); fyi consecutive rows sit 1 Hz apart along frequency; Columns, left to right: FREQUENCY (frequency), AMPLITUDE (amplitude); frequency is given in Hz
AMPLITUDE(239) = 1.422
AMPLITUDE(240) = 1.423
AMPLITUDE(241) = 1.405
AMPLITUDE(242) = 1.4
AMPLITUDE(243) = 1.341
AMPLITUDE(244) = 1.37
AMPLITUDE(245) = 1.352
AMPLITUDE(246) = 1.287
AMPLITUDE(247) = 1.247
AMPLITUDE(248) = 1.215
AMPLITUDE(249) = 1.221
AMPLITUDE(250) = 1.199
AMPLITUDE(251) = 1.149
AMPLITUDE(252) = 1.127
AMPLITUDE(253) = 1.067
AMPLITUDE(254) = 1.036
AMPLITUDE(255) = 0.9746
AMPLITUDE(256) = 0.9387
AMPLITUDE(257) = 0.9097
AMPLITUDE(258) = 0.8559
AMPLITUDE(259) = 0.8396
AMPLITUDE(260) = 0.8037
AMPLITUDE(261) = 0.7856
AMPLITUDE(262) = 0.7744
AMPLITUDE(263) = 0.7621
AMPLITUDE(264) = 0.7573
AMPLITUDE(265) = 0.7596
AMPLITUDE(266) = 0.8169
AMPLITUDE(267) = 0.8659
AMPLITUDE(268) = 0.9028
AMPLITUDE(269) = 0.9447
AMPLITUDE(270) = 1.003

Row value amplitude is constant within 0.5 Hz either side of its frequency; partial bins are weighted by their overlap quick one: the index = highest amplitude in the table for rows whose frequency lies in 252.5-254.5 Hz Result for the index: 1.067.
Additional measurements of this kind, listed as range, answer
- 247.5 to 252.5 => 1.221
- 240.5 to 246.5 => 1.405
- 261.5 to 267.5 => 0.8659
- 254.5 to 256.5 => 0.9746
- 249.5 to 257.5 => 1.199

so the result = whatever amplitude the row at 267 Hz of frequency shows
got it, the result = 0.8659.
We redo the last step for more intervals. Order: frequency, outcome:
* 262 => 0.7744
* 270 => 1.003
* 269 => 0.9447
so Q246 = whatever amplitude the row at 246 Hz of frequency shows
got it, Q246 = 1.287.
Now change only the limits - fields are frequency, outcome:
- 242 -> 1.4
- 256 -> 0.9387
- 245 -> 1.352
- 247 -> 1.247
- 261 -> 0.7856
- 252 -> 1.127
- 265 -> 0.7596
